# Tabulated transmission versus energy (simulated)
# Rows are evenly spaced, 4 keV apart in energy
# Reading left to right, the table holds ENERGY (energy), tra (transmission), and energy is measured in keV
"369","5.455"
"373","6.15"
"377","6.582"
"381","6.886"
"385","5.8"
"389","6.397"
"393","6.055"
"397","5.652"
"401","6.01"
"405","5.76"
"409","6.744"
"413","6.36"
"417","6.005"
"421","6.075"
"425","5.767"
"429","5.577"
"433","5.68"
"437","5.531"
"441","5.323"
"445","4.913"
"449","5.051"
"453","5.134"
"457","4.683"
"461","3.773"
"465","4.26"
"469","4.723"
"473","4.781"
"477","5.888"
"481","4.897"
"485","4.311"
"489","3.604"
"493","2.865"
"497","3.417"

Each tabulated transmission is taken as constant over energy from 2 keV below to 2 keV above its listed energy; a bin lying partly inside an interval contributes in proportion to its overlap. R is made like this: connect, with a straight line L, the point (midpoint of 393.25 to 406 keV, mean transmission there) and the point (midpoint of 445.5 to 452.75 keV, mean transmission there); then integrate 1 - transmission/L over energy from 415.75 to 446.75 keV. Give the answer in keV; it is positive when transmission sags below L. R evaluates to -1.56 keV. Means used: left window 5.85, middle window 5.6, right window 5.04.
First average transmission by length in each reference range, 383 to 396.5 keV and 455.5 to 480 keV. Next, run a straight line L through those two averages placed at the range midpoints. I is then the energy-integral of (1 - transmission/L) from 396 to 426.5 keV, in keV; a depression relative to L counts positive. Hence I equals -2.2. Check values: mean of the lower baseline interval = 6.04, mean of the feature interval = 6.06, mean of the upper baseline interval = 4.69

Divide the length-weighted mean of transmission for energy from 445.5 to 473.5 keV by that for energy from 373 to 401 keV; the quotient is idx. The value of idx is 0.75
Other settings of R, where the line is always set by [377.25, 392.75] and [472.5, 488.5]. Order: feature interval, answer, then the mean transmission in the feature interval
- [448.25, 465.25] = 2.1 keV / 4.58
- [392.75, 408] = 0.5 keV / 5.91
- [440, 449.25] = 0.6 keV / 5.08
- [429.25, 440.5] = 0.0 keV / 5.56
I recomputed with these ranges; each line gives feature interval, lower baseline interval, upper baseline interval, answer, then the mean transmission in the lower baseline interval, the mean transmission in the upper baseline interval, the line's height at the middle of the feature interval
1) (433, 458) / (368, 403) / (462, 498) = -0.9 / 6.13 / 4.32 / 4.98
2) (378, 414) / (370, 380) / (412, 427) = 0.0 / 6.33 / 6.03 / 6.19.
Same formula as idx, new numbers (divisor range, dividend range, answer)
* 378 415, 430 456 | 0.85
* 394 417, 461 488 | 0.77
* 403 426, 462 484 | 0.79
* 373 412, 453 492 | 0.73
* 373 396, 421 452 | 0.86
